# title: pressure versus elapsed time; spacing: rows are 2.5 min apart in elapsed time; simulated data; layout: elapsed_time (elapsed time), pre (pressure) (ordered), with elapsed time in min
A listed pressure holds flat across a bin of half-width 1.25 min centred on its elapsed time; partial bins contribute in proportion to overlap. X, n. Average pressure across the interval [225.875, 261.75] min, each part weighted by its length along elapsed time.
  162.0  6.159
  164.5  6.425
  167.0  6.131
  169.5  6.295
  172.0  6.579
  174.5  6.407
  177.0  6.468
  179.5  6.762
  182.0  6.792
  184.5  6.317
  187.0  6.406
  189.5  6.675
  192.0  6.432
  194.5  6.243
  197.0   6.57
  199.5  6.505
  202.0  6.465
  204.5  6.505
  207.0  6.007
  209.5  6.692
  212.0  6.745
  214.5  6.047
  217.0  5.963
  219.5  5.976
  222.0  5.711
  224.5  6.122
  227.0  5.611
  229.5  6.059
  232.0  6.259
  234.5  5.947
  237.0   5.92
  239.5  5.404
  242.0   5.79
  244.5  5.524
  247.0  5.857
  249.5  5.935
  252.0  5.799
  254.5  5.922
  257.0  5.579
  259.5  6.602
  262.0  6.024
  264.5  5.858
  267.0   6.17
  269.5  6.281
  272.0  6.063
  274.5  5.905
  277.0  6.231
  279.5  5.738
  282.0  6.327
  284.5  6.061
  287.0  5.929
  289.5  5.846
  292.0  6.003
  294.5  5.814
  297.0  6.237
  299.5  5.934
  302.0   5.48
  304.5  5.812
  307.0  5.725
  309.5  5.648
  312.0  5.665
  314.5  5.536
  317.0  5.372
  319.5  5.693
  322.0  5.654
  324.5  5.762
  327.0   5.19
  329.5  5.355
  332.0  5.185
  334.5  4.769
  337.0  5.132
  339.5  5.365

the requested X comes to 5.88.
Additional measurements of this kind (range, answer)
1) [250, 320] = 5.9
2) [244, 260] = 5.87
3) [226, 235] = 5.98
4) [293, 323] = 5.72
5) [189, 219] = 6.39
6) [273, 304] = 5.96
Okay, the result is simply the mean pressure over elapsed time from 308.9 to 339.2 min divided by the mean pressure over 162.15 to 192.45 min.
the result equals 0.8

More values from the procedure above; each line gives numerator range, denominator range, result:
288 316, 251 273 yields 0.96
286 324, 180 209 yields 0.89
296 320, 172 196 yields 0.88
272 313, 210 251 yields 0.99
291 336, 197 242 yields 0.91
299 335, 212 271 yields 0.93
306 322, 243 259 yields 0.97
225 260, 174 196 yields 0.90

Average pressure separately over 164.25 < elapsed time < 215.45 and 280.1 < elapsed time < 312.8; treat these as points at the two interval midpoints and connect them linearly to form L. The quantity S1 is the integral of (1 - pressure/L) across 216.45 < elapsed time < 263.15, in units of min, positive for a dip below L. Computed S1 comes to 2.2 min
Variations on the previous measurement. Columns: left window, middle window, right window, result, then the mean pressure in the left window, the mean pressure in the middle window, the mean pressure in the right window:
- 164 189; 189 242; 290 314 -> 0.8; 6.47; 6.17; 5.81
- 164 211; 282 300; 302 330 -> -0.8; 6.46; 6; 5.58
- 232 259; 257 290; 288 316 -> -1.5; 5.81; 6.07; 5.79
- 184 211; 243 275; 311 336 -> -0.1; 6.44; 5.96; 5.41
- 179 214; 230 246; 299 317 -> 0.9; 6.49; 5.82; 5.65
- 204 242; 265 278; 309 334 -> -0.8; 6.05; 6.11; 5.48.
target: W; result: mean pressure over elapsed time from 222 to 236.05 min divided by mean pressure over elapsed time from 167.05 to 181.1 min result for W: 0.92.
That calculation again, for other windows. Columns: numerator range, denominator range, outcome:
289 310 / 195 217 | 0.91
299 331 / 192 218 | 0.88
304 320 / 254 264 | 0.93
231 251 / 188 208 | 0.91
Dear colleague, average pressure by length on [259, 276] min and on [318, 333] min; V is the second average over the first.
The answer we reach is 0.90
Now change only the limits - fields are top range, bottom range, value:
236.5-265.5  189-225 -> 0.93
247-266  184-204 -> 0.92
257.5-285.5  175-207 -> 0.94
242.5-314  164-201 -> 0.92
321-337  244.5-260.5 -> 0.90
